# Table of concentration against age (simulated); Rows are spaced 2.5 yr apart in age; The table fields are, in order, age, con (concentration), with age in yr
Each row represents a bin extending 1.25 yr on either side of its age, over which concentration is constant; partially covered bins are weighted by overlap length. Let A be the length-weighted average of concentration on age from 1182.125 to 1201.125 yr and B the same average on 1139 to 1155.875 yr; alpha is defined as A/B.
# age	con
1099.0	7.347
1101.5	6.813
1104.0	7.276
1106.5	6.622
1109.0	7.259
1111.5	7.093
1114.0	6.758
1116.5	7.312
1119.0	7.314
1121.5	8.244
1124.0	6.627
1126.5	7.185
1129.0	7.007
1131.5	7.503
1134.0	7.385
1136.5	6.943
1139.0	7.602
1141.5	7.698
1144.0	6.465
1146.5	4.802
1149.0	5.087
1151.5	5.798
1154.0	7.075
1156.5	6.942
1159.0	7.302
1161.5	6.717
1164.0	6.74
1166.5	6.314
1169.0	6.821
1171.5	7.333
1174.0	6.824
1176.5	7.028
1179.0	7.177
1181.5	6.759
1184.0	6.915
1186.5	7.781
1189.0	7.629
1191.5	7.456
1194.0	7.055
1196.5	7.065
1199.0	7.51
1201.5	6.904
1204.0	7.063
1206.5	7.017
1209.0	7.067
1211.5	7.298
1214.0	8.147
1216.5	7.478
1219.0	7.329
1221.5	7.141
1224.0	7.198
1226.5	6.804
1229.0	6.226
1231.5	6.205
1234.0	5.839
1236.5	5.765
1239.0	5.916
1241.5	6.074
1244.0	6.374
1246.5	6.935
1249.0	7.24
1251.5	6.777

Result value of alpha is 1.2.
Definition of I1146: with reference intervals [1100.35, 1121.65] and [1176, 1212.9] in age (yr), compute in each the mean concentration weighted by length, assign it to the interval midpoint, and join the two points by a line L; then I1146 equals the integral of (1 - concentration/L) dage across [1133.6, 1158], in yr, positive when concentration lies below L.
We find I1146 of 2.0 yr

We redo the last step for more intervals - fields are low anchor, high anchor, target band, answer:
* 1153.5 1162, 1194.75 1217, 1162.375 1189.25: 0.4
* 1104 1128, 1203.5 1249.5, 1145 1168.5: 2.3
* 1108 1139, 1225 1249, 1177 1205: -2.2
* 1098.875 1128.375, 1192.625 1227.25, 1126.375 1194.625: 2.7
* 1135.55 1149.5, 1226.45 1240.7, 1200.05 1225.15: -4.5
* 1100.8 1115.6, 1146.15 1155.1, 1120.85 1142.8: -3.6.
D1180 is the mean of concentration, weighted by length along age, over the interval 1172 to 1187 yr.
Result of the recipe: 7.06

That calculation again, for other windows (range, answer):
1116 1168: 6.85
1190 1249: 6.87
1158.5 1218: 7.14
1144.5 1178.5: 6.53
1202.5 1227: 7.26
